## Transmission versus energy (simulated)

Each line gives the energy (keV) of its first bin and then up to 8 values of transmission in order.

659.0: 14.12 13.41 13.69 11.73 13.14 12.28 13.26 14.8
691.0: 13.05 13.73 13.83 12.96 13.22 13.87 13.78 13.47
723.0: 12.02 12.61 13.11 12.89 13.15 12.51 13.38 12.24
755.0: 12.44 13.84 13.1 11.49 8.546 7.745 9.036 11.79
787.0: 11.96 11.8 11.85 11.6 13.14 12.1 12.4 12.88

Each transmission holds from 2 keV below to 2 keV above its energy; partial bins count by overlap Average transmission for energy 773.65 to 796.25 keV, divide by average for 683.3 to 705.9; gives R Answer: 0.8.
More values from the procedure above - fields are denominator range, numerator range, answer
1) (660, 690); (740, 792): 0.87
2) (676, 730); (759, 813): 0.86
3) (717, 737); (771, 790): 0.78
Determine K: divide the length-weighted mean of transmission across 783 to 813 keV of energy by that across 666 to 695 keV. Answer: 0.9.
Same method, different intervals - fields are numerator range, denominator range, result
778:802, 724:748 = 0.89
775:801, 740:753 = 0.87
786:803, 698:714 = 0.89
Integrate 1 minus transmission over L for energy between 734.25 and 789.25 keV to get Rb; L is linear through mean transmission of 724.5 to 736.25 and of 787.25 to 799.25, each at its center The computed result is 2.9 keV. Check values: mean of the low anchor 12.8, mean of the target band 11.7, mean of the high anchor 11.8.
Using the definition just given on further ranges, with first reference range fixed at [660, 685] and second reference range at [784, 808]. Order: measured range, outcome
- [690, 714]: -1.36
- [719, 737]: -0.27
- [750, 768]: -0.54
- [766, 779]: 3.38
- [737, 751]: -0.52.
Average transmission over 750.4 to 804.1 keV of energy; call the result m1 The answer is 11.4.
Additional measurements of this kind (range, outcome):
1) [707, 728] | 13.2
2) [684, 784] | 12.5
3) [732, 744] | 12.9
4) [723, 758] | 12.8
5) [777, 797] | 11.3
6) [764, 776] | 9.71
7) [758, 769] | 12.7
